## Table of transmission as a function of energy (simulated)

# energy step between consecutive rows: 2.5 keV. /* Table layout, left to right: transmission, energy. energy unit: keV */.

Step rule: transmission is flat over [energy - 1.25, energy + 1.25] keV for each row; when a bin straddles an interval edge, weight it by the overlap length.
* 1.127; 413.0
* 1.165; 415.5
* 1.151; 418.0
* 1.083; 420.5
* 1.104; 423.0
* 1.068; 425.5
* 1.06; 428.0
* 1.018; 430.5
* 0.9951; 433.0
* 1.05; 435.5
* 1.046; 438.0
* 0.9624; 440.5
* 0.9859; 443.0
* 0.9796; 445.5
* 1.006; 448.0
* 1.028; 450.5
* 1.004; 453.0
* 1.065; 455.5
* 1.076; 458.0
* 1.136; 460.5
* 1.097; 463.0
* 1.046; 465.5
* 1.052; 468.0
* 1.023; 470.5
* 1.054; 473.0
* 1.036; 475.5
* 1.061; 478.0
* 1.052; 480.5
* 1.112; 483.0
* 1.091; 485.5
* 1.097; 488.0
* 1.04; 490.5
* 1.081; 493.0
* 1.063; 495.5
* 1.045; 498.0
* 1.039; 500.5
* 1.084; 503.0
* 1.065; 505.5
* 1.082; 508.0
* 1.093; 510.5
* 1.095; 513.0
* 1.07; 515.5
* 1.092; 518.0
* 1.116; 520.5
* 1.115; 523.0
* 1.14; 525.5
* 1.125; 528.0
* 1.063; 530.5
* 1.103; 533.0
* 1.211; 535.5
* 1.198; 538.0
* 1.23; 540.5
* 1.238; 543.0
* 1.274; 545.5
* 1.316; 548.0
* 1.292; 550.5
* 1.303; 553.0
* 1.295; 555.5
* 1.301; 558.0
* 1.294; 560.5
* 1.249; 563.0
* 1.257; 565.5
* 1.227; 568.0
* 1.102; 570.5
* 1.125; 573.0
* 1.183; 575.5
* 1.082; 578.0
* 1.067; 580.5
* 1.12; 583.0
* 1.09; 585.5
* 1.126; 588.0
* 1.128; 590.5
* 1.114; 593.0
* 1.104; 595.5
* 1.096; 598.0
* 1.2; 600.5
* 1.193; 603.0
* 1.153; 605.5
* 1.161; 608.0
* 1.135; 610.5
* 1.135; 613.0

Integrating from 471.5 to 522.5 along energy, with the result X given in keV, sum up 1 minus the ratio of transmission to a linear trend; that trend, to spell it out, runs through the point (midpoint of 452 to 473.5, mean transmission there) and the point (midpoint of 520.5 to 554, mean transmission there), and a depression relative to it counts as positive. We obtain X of 2.3 keV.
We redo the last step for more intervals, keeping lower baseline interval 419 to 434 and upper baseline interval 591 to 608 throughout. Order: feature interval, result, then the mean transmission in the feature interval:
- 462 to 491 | 0.5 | 1.06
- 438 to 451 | 0.9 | 0.995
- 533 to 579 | -4.4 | 1.23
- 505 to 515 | 0.1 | 1.08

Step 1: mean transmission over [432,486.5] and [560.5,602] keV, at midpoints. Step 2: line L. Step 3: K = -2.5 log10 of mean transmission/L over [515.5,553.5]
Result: -0.07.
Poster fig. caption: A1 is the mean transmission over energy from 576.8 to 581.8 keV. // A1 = 1.07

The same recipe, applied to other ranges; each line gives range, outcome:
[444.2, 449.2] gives 0.993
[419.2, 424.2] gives 1.09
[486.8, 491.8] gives 1.07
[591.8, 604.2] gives 1.14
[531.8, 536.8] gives 1.16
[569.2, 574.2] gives 1.11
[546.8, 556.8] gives 1.3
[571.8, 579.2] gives 1.13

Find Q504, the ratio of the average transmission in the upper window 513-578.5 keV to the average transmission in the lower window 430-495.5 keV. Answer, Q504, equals 1.1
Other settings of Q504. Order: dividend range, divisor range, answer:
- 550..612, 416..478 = 1.12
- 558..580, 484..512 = 1.11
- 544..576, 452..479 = 1.18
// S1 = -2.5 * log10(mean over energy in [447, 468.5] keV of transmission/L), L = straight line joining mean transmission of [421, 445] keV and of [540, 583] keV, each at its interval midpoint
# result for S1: 0.01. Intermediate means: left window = 1.03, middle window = 1.06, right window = 1.22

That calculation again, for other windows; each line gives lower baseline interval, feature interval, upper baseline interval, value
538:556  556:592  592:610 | 0.036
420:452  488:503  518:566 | 0.071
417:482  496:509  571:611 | 0.016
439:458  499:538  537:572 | 0.066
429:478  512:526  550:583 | 0.032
